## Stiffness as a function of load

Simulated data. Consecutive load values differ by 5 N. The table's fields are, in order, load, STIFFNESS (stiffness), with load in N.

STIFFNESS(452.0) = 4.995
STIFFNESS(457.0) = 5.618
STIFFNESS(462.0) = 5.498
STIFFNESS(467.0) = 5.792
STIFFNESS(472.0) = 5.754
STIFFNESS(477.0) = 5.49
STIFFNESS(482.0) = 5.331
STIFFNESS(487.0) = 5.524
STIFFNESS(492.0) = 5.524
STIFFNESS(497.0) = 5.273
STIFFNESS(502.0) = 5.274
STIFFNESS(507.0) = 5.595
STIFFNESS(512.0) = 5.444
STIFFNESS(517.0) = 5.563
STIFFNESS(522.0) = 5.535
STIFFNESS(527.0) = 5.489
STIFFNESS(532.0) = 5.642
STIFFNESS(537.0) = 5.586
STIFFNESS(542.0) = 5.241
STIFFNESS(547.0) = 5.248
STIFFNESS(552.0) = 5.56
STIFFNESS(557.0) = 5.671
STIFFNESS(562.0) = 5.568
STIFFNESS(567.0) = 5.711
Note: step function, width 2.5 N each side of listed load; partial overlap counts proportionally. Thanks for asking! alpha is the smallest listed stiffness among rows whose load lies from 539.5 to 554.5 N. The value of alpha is 5.241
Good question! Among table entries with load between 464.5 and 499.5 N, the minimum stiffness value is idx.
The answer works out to 5.273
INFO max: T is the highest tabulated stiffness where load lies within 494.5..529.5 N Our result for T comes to 5.595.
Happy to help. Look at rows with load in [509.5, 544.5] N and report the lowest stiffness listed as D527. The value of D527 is 5.241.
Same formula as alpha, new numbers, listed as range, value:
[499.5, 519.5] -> 5.274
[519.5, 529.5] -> 5.489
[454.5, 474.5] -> 5.498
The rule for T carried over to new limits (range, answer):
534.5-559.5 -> 5.671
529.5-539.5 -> 5.642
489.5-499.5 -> 5.524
